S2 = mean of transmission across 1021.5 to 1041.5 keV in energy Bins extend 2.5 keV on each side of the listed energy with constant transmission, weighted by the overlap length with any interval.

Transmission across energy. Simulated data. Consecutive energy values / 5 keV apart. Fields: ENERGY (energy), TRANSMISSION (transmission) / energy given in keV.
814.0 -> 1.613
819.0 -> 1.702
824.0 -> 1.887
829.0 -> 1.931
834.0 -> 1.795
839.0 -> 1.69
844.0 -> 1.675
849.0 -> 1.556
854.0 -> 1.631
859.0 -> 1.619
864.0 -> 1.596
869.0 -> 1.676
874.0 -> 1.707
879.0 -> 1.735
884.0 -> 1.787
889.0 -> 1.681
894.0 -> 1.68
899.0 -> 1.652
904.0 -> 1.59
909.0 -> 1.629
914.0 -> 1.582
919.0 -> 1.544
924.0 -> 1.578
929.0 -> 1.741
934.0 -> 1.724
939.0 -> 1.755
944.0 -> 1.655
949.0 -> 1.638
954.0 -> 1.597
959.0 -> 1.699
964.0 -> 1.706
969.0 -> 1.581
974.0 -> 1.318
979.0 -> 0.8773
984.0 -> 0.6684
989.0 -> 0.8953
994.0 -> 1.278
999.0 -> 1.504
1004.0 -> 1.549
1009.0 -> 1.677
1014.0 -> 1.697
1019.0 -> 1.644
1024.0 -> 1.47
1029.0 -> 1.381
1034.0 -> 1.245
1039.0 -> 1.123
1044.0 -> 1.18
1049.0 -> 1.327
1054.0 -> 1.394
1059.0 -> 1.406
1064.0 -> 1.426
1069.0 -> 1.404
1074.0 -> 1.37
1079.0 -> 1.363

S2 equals 1.3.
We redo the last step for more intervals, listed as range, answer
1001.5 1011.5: 1.61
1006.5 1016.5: 1.69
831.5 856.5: 1.67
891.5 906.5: 1.64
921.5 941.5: 1.7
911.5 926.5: 1.57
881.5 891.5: 1.73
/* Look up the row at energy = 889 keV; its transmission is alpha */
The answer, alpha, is 1.681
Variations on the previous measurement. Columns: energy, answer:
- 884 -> 1.787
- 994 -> 1.278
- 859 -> 1.619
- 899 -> 1.652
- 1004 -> 1.549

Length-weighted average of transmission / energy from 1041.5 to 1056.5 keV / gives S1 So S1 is 1.3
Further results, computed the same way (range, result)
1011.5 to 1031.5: 1.55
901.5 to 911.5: 1.61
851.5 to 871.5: 1.63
